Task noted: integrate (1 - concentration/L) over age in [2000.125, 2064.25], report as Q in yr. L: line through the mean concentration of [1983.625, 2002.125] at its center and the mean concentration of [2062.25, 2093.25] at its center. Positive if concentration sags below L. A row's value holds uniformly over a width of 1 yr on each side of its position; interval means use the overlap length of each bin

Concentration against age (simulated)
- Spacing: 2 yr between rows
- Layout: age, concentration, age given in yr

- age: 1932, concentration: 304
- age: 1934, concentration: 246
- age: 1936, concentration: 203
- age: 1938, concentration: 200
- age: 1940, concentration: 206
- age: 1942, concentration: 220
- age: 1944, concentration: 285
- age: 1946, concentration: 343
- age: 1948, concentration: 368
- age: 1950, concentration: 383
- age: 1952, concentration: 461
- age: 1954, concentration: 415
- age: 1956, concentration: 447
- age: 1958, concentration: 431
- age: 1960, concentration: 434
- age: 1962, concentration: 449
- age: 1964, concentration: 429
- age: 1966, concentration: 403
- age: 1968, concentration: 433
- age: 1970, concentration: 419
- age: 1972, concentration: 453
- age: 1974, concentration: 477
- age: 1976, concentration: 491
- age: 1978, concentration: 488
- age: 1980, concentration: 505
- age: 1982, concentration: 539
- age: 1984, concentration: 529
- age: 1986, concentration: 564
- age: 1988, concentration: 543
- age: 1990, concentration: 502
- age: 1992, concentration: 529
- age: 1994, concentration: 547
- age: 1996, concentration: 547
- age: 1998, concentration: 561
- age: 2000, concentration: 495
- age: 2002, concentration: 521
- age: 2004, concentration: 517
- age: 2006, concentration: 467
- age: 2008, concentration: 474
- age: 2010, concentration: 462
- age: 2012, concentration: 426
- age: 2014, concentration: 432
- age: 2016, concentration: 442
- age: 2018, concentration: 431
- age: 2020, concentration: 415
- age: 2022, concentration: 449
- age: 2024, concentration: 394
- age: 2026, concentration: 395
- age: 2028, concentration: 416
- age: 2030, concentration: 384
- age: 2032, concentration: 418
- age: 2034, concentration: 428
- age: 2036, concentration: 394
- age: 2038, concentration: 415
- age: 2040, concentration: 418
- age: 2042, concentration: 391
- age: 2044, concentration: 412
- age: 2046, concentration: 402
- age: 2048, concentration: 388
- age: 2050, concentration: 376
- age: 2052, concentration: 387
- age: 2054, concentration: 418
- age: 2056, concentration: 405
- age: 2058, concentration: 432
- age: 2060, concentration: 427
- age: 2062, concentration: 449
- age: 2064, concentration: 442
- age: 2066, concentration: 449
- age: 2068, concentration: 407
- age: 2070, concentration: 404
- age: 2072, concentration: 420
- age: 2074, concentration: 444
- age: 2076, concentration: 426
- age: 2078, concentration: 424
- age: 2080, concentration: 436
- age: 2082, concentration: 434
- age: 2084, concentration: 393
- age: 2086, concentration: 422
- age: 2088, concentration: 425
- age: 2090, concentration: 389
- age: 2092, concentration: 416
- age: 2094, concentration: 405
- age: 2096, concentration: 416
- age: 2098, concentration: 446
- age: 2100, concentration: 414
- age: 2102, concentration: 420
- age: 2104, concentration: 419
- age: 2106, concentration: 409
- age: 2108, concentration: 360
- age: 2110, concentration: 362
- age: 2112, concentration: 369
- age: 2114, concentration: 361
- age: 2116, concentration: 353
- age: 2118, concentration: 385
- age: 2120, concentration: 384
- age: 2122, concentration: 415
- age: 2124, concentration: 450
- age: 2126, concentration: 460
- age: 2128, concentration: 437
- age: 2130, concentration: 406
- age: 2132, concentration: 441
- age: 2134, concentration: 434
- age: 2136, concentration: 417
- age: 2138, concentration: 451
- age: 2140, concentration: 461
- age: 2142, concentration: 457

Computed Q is 7.4 yr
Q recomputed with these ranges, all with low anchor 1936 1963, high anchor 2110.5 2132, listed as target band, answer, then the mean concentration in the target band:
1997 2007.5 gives -4.1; 510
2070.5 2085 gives -1.3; 425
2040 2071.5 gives -2.4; 413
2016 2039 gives -2.4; 414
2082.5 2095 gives -0.5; 409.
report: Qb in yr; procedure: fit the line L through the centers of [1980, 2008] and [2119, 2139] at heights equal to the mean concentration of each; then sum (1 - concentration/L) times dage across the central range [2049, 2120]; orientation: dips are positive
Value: 7.9 yr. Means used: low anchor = 525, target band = 409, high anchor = 430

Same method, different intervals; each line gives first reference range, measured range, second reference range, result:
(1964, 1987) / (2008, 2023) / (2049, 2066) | 0.4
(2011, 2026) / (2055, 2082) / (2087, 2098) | -0.7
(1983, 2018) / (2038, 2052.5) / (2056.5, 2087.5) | 1.8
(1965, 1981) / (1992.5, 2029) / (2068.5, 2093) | -1.8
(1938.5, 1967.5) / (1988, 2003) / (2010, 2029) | -4.6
